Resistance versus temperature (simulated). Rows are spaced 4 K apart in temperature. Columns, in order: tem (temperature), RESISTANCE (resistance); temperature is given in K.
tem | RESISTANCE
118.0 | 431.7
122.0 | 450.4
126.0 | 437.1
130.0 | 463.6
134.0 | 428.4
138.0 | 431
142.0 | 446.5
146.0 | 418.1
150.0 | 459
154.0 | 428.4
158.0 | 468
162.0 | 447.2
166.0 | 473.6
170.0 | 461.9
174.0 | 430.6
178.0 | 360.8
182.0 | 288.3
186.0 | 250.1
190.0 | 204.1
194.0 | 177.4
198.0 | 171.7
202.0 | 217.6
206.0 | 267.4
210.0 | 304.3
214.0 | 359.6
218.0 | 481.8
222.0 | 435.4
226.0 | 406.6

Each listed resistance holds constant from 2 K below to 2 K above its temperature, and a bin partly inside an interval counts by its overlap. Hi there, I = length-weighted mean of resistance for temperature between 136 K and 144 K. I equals 439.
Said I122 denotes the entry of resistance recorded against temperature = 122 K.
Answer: 450.4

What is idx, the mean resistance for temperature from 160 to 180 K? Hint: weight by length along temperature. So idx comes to 435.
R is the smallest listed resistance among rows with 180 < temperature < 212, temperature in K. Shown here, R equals 171.7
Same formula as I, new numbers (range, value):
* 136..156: 437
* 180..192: 248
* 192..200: 175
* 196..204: 195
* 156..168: 463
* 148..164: 451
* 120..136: 445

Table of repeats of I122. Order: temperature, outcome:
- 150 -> 459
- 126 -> 437.1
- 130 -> 463.6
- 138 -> 431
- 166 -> 473.6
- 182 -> 288.3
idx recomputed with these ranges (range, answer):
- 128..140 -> 441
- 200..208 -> 242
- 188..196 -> 191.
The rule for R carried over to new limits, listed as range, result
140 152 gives 418.1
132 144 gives 428.4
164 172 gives 461.9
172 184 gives 288.3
